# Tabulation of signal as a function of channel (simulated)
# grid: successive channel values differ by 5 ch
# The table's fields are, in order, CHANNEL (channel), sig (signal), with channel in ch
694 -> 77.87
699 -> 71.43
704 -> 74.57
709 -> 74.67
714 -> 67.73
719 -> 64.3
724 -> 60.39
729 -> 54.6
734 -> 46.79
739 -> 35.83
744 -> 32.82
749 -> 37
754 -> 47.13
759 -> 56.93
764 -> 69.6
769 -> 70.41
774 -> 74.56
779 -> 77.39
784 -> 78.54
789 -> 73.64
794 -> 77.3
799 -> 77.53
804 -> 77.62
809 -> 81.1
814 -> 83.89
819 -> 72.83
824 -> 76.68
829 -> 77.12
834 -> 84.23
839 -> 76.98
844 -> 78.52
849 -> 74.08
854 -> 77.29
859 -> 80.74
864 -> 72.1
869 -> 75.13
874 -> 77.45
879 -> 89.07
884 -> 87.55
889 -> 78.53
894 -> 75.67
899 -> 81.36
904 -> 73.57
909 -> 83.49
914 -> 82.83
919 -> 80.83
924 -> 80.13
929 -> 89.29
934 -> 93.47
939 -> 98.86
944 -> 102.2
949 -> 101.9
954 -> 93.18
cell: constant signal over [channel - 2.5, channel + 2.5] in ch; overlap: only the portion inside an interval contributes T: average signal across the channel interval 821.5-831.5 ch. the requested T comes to 76.9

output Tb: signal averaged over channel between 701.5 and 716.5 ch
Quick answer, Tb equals 72.3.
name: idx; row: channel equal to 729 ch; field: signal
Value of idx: 54.6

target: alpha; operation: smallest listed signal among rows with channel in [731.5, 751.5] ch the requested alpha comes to 32.82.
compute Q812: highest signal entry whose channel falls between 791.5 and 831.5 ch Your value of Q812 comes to 83.89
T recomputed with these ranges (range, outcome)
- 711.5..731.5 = 61.8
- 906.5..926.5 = 81.8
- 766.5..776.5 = 72.5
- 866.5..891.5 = 81.5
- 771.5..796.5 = 76.3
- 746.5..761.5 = 47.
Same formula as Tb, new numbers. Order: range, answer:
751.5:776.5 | 63.7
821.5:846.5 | 78.7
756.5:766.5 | 63.3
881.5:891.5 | 83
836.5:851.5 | 76.5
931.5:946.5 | 98.2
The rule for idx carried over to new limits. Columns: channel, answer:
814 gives 83.89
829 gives 77.12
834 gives 84.23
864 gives 72.1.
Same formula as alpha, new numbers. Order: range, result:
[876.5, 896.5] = 75.67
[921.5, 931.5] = 80.13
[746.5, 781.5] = 37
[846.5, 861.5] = 74.08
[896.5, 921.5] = 73.57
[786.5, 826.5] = 72.83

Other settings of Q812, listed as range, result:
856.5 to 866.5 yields 80.74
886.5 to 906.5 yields 81.36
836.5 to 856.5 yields 78.52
